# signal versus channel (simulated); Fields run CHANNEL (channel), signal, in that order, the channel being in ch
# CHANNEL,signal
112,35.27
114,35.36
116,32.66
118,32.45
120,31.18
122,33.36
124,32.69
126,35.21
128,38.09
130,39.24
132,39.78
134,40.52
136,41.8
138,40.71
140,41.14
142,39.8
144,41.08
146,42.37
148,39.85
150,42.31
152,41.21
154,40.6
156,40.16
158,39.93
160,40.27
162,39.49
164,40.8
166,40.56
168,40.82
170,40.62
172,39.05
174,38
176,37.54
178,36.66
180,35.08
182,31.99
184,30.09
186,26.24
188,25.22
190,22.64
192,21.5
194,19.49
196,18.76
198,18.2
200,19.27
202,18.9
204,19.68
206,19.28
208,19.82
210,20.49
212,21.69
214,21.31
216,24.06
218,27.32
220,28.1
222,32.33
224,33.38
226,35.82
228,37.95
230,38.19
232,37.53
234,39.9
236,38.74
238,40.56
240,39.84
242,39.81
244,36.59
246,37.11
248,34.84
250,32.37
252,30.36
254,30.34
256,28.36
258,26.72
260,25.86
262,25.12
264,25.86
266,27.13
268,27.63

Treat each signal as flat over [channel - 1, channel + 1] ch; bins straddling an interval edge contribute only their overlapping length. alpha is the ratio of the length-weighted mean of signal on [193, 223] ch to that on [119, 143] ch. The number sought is 0.58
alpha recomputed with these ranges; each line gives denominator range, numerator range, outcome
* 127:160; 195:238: 0.68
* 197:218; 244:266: 1.45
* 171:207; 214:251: 1.31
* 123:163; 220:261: 0.87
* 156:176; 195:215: 0.50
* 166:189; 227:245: 1.11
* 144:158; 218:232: 0.83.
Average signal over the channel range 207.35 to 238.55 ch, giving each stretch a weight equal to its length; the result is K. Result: 31.1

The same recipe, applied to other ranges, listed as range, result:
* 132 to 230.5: 32.5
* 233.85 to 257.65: 35.3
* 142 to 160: 40.8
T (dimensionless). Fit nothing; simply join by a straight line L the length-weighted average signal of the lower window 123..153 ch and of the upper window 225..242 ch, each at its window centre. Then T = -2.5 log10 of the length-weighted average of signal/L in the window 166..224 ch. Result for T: 0.39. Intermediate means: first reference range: 39.7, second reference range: 38.6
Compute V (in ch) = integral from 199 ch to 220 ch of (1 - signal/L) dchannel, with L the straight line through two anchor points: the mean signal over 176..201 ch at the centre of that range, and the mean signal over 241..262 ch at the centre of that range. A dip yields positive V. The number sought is 4.8 ch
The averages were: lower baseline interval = 25.9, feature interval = 21.5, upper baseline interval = 31.9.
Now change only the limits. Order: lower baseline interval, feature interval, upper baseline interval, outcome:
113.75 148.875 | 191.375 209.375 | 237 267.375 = 7.85 ch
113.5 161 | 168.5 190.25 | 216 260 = 1.86 ch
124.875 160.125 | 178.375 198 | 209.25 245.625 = 5.84 ch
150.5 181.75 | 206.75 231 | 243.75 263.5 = 3.93 ch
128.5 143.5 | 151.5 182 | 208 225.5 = -3.68 ch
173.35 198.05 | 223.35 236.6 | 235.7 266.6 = -2.75 ch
